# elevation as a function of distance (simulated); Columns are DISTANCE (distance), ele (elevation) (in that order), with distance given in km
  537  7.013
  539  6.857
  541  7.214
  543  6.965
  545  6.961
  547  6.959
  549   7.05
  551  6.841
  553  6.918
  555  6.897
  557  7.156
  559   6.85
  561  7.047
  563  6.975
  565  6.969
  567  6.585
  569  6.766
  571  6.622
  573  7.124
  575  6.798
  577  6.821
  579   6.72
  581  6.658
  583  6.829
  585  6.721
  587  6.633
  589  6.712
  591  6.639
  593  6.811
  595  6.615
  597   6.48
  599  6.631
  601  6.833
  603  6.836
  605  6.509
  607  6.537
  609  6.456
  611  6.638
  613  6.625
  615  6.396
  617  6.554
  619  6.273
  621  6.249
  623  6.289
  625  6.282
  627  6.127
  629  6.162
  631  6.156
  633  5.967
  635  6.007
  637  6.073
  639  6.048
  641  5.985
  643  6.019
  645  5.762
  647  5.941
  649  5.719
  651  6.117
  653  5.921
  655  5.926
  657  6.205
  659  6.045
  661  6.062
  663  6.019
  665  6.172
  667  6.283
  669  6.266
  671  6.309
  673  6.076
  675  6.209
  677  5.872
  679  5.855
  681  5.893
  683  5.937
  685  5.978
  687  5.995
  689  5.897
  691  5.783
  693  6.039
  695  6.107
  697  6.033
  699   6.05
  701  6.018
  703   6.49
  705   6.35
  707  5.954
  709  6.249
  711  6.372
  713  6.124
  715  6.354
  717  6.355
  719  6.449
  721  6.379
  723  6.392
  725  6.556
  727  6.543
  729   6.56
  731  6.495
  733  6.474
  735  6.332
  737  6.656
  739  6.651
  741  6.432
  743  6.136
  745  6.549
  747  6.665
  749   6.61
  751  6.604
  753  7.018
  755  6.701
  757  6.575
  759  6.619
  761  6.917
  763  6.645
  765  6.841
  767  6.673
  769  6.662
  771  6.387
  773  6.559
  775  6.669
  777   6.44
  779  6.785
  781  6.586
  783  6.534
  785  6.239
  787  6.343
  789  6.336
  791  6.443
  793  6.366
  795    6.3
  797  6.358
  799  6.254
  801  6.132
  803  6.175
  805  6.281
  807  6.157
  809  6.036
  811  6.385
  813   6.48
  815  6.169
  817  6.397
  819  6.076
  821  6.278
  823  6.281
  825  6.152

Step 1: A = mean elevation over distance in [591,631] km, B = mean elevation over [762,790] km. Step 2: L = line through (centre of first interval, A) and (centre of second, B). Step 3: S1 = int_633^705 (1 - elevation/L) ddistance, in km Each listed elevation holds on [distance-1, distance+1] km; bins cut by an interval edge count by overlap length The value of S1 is 5.23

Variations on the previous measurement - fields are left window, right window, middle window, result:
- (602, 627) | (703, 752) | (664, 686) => 1.2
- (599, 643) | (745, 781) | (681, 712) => 2.1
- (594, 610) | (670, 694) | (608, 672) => 1.6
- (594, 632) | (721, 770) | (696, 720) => 1.2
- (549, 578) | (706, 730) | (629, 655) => 2.5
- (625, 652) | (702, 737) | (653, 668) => 0.1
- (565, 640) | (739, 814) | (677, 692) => 1.4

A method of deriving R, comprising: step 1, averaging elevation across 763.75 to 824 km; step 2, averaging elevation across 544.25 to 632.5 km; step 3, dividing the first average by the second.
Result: 1.0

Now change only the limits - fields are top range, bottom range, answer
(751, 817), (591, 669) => 1.03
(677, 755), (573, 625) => 0.95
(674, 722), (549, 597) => 0.90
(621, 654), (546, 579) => 0.88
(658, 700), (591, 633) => 0.93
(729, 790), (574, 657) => 1.03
